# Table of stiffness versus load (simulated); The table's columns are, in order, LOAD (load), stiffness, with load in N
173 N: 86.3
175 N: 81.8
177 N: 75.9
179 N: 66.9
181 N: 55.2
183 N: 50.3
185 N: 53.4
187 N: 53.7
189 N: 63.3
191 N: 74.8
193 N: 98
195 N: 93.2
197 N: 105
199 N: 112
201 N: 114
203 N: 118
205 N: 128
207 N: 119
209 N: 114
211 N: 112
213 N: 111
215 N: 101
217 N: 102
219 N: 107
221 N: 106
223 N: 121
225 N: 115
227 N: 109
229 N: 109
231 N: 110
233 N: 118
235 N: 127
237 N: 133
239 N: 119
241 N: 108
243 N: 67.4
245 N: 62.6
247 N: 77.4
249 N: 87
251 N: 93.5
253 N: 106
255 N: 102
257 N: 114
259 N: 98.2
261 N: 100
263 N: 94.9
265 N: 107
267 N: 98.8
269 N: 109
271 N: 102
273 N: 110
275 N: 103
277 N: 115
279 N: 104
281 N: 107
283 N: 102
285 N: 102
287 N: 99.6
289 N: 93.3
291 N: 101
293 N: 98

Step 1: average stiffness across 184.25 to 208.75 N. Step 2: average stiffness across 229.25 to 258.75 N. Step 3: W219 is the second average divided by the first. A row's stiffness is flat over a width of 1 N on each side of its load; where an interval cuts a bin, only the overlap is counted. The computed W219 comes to 1.1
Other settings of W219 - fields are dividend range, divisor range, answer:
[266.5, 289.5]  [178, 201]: 1.36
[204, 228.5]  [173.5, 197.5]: 1.55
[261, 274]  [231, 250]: 1.03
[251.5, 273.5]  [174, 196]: 1.48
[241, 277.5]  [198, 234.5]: 0.86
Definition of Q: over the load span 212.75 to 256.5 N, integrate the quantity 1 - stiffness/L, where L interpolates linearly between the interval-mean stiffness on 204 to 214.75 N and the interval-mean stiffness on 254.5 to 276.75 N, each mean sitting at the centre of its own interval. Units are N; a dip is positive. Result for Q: 2.5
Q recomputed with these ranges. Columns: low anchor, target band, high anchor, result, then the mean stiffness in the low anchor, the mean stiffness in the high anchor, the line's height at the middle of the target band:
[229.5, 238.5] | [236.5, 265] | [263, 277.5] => 4.2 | 121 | 105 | 114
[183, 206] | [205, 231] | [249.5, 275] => -4.6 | 90.3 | 103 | 94.6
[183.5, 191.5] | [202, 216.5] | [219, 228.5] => -3.8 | 59.8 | 112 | 91.1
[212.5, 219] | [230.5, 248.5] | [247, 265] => -0.1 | 105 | 98.6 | 101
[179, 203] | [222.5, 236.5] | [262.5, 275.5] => -3.6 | 80.4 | 104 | 92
